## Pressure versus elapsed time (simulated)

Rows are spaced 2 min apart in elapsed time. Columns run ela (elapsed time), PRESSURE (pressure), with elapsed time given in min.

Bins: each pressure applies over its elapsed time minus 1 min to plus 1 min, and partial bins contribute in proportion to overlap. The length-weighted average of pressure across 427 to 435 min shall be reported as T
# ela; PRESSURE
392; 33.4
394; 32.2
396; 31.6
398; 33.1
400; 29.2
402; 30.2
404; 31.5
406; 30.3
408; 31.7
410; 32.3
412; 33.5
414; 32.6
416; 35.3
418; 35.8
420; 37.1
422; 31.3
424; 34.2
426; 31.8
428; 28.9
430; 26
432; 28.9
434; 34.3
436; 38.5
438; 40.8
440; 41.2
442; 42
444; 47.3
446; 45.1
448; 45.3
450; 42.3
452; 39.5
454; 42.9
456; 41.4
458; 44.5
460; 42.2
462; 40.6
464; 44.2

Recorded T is 29.5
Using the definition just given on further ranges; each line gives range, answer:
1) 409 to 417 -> 33.4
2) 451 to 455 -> 41.2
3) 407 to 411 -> 32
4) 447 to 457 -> 42.3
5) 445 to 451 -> 44.2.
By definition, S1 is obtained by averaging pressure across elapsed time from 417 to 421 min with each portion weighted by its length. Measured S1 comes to 36.5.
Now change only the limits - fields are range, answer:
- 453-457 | 42.1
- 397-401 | 31.1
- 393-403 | 31.3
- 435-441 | 40.2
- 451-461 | 42.1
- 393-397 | 31.9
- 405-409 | 31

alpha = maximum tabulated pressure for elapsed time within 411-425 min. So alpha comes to 37.1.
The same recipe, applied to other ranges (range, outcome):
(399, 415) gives 33.5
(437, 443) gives 42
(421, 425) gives 34.2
